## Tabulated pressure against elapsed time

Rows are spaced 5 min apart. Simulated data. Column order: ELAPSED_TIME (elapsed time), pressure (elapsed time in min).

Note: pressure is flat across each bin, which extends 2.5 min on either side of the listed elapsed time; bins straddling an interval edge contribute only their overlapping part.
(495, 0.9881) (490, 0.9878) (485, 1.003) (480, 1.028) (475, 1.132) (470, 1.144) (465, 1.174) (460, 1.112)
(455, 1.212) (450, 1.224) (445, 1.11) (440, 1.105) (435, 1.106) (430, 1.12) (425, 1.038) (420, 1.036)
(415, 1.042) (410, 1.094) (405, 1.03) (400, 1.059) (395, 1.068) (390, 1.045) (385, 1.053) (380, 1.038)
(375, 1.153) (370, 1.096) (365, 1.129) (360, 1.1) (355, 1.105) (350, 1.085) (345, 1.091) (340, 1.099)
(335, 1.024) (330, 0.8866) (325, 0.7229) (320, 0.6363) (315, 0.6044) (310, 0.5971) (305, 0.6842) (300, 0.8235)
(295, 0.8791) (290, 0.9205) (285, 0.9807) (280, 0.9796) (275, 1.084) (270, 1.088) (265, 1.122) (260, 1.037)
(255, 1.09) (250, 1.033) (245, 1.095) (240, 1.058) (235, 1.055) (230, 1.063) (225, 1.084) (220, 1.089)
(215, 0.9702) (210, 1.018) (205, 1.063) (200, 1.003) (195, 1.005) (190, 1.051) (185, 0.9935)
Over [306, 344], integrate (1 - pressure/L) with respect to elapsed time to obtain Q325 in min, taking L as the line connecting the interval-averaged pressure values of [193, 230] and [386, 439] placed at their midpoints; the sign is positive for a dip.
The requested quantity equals 9.00 min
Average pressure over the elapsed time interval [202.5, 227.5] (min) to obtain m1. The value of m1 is 1.04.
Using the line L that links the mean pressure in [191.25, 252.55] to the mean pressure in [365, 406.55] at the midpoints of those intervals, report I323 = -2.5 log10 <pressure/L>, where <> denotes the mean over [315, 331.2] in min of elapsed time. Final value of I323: 0.43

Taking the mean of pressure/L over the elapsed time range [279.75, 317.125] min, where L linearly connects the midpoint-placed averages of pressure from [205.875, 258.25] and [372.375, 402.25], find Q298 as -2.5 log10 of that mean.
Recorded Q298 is 0.306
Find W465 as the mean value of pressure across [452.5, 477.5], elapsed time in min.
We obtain 1.15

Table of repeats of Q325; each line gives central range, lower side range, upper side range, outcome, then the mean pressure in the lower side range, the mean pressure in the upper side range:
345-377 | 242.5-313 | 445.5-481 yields -2.0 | 0.956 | 1.15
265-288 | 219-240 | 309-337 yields -3.3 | 1.07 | 0.748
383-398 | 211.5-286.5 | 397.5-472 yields 0.5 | 1.06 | 1.11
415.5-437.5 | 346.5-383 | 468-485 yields 0.4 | 1.1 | 1.09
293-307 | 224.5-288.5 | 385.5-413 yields 3.4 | 1.06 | 1.06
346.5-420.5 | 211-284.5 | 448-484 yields 2.1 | 1.06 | 1.14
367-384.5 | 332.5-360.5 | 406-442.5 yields -0.2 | 1.08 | 1.08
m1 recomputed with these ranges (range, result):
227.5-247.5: 1.07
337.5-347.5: 1.09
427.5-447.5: 1.11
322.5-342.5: 0.933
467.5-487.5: 1.08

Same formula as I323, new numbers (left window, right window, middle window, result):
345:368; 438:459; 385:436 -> 0.07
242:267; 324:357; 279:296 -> 0.12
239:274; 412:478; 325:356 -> 0.08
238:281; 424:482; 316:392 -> 0.09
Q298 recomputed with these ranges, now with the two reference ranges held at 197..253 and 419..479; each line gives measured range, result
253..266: -0.02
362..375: -0.02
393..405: 0.05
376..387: 0.04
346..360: 0.00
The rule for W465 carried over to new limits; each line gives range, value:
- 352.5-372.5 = 1.11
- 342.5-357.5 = 1.09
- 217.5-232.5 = 1.08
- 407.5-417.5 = 1.07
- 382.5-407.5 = 1.05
